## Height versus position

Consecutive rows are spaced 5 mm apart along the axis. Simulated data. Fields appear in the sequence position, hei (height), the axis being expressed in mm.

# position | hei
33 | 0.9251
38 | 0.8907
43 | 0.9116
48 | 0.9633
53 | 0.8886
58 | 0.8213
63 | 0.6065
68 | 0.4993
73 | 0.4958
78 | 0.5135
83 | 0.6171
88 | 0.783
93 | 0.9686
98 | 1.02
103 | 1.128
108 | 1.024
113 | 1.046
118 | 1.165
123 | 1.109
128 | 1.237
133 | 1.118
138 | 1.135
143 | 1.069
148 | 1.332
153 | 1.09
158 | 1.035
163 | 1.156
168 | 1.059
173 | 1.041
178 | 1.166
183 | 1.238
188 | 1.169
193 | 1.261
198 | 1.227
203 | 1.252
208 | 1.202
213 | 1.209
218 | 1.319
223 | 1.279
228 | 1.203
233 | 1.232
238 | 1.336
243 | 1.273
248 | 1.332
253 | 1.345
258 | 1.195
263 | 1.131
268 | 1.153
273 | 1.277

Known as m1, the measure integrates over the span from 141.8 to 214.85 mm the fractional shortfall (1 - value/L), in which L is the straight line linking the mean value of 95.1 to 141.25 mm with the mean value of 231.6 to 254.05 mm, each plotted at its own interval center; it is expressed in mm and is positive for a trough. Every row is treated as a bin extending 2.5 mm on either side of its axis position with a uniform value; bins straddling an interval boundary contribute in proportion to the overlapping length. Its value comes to 2.1 mm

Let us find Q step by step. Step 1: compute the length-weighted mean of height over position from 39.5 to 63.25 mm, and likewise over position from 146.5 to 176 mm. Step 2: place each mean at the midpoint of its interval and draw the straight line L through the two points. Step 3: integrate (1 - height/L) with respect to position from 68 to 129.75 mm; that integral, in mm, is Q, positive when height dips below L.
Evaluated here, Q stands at 4.7 mm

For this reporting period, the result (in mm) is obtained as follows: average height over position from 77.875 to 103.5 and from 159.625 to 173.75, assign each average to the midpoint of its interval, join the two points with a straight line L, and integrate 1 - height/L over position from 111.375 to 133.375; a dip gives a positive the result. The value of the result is -4.5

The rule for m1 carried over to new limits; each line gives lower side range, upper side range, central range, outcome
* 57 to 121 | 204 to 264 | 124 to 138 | -3.1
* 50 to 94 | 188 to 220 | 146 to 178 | -1.9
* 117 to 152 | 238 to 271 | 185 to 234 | -0.8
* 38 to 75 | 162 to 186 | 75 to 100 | 2.6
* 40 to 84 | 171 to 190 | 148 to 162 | -0.8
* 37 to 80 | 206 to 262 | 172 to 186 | -0.8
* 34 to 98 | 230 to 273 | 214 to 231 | -1.3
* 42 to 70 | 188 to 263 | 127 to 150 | -3.7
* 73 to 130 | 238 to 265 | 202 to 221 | -1.1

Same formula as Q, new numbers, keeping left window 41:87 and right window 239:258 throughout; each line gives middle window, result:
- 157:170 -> -0.8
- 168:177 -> -0.1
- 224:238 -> 0.0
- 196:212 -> -0.9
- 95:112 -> -4.6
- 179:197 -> -1.8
